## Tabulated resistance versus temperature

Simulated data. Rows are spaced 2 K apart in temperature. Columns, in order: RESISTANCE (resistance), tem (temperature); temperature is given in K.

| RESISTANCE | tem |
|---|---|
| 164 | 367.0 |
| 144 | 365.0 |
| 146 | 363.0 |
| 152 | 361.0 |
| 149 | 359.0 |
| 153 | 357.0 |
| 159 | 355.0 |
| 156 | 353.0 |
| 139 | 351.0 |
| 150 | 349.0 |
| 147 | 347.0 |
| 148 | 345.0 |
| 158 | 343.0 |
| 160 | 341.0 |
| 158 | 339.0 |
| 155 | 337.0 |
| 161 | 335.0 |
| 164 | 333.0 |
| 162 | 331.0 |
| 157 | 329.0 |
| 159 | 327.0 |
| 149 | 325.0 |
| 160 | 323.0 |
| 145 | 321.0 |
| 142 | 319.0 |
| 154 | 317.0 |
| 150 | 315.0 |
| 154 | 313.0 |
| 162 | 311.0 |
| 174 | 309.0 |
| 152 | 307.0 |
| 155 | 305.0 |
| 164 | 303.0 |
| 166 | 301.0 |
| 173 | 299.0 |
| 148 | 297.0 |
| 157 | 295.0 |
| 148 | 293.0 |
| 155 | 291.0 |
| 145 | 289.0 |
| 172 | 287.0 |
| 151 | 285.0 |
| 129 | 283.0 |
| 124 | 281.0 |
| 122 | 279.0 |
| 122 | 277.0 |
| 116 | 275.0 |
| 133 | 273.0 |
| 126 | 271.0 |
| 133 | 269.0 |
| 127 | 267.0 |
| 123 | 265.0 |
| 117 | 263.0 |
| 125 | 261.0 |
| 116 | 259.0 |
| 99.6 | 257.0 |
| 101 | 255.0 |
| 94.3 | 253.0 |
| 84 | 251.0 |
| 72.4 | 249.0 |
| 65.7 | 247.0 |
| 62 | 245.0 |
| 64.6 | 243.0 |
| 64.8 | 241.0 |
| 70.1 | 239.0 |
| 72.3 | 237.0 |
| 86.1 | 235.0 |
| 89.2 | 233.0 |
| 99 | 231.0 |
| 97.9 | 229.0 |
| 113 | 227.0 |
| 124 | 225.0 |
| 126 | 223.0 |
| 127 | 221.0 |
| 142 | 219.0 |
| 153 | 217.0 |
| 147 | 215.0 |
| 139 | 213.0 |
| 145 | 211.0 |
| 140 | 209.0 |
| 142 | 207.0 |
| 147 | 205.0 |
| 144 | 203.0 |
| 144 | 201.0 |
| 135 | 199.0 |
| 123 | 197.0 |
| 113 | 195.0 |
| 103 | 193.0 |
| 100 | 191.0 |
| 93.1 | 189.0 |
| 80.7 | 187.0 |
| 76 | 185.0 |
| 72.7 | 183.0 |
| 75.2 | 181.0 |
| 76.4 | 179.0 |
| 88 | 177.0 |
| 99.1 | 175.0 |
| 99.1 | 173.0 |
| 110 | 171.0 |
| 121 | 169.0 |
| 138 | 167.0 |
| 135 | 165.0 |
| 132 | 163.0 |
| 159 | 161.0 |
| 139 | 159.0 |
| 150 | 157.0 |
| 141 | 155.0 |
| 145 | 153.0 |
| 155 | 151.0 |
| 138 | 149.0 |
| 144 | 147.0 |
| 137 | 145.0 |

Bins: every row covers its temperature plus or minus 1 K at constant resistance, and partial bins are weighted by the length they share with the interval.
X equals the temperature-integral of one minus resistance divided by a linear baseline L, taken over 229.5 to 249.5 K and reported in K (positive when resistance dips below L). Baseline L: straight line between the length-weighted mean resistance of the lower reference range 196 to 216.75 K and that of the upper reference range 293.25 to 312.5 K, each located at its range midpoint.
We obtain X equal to 9.8 K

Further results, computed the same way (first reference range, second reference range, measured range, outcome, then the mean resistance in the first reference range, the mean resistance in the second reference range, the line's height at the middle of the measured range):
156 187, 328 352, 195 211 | -2.6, 110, 155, 119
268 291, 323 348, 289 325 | -2.6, 135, 157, 146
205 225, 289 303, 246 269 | 7.0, 140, 157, 149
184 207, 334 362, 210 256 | 8.3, 116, 153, 125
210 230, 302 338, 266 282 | 2.2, 131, 157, 145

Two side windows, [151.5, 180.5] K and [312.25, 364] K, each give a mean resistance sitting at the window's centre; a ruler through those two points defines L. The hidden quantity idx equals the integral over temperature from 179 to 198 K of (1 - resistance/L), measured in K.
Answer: 5.3 K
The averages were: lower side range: 123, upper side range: 153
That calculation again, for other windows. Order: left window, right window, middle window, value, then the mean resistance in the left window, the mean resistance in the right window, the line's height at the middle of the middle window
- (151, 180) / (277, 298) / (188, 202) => 1.5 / 125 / 144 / 129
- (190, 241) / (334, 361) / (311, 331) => -0.9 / 120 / 153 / 147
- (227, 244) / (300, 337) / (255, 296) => -4.4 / 82.4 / 157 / 118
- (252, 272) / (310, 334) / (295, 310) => -2.0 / 116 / 155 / 142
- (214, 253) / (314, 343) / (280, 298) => -2.2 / 97.8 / 156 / 132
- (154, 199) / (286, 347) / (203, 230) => -2.4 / 111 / 157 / 124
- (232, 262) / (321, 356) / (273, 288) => -3.1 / 84.5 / 155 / 110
